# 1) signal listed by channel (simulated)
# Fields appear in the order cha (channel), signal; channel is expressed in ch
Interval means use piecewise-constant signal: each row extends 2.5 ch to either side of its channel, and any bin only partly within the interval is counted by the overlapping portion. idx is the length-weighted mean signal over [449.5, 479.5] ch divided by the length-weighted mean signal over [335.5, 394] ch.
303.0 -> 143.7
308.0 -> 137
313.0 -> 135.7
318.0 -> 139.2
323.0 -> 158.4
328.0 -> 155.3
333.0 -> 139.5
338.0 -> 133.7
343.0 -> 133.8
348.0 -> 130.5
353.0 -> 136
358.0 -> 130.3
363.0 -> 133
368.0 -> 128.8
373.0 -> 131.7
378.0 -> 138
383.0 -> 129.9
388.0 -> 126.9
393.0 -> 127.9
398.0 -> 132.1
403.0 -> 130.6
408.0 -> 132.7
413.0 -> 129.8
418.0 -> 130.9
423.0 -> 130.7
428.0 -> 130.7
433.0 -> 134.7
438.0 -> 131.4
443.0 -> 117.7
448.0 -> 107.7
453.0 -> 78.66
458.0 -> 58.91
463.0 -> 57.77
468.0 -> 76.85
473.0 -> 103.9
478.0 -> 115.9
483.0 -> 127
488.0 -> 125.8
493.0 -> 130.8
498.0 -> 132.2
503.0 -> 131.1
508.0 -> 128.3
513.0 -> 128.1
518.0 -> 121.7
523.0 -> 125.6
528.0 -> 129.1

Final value 0.62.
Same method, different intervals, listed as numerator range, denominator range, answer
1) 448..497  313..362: 0.71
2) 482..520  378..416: 0.98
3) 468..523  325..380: 0.90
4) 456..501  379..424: 0.80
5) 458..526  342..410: 0.87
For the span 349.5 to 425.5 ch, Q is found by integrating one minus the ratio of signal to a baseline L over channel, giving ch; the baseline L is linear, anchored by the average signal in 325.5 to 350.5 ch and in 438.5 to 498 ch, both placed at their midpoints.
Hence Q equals -4.1 ch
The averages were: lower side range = 139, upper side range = 102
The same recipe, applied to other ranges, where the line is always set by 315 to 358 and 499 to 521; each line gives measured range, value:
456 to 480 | 8.8 ch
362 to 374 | 0.6 ch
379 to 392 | 0.7 ch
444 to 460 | 5.6 ch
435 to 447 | 0.9 ch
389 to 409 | 0.8 ch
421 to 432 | 0.2 ch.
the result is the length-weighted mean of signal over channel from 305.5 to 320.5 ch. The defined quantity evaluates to 137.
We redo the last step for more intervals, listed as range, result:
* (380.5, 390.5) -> 128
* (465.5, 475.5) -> 90.4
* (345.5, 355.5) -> 133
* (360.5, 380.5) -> 133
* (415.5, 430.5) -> 131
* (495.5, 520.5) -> 128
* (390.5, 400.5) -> 130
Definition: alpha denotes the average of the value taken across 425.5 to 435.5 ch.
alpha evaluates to 133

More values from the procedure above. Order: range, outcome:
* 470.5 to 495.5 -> 121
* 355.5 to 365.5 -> 132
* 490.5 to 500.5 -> 132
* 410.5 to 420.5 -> 130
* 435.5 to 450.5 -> 119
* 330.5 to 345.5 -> 136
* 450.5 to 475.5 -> 75.2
